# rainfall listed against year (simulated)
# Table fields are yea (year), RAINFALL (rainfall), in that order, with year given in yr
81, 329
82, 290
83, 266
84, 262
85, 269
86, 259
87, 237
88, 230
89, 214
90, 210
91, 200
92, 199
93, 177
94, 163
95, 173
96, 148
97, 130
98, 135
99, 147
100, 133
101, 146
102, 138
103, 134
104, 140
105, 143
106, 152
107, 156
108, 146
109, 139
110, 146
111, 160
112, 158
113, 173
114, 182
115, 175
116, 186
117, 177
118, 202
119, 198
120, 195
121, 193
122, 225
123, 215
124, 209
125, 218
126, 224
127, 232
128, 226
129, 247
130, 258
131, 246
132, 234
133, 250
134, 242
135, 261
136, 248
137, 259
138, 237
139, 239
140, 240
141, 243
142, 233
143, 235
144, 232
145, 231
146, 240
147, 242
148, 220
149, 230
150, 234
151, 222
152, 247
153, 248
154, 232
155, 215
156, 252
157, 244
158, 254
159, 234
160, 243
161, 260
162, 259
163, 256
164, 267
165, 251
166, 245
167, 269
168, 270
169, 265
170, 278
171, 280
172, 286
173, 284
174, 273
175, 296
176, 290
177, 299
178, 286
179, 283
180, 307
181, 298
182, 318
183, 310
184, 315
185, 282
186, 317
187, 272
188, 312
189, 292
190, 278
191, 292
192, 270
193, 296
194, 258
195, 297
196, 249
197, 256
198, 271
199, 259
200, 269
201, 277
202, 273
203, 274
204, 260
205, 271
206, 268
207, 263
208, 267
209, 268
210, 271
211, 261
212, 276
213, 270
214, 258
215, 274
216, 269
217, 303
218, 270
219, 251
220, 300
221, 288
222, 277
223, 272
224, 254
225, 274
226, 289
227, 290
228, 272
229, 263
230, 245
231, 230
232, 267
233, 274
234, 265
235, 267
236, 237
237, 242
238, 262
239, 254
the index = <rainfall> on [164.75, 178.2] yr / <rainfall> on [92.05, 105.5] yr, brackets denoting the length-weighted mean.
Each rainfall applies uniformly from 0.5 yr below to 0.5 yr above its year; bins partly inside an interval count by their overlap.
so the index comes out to 1.86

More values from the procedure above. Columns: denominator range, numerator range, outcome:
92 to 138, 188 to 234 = 1.44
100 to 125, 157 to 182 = 1.60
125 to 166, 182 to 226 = 1.15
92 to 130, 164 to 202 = 1.61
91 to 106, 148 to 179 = 1.70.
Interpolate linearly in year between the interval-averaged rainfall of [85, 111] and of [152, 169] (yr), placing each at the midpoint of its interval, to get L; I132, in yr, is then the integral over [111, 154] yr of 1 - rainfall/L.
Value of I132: -1.8 yr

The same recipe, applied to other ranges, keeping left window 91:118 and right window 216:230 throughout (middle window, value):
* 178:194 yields -3.8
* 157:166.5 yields -1.6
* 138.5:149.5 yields -2.1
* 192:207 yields -1.0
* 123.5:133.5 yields -2.9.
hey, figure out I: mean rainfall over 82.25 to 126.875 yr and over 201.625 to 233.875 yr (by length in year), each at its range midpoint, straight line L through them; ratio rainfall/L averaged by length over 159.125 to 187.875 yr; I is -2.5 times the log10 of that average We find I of -0.183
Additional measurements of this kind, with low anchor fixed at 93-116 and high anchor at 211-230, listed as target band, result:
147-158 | -0.16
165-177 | -0.24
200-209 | -0.05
